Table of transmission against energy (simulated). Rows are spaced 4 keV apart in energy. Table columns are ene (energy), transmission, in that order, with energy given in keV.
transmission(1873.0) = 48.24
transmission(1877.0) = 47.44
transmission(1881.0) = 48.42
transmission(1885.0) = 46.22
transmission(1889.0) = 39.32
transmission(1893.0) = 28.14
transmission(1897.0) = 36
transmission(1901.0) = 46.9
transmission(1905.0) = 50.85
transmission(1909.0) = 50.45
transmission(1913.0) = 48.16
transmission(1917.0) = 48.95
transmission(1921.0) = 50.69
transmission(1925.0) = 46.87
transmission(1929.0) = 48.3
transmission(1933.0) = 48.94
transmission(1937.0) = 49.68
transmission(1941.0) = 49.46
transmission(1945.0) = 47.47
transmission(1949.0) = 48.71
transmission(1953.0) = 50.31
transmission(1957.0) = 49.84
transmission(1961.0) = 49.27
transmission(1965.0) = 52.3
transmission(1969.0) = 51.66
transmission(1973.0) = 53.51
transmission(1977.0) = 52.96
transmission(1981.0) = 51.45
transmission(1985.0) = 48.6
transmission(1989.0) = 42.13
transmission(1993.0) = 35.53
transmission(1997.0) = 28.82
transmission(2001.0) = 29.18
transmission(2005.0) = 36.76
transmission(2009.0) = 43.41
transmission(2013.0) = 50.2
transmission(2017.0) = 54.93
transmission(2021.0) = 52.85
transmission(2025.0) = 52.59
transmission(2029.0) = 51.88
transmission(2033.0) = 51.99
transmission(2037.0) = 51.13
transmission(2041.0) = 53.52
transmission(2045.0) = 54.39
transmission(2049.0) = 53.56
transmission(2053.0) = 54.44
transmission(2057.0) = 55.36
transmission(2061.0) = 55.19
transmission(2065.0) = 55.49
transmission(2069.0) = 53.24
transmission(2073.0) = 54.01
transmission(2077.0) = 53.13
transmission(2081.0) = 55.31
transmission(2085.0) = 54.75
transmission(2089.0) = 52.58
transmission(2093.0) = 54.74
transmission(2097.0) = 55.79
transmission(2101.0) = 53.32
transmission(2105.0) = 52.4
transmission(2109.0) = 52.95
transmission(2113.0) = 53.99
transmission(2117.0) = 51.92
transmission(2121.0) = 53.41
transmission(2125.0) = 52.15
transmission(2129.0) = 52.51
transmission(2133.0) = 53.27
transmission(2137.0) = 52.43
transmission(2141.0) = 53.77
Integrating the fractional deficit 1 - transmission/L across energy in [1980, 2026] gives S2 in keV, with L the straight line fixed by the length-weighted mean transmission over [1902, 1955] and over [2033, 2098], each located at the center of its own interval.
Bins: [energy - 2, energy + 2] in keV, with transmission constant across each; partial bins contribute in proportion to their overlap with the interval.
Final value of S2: 7.4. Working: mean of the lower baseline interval 49.1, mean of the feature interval 43.5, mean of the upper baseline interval 54.1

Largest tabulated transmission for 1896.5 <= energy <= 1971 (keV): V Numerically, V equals 52.3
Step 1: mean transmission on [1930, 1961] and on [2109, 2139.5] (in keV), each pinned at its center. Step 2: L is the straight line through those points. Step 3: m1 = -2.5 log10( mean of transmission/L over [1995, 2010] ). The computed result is 0.43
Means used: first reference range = 49.2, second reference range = 52.8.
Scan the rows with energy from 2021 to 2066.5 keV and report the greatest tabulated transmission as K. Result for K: 55.49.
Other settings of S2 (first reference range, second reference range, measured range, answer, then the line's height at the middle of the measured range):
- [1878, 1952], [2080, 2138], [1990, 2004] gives 4.8 keV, 49.4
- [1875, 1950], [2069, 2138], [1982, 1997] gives 2.5 keV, 49.2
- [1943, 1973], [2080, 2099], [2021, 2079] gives -0.3 keV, 53.3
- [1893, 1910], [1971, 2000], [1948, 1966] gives -2.5 keV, 44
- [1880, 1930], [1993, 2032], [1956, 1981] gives -3.9 keV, 44.6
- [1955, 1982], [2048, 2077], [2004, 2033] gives 1.9 keV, 53.1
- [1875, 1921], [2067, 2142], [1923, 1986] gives -3.7 keV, 47.2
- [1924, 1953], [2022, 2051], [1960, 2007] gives 5.8 keV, 50.5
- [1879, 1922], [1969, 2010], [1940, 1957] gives -2.1 keV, 43.6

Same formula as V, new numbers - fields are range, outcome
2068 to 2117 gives 55.79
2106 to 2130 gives 53.99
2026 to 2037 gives 51.99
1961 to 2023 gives 54.93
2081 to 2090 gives 55.31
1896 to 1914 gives 50.85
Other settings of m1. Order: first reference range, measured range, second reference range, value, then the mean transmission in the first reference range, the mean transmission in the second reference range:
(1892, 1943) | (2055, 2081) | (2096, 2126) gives -0.06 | 46.8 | 53.2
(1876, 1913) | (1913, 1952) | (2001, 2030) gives -0.09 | 43.9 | 47.5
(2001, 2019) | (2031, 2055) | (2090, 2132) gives -0.13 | 44.4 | 53.3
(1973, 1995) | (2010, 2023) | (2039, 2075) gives -0.04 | 46.8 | 54.4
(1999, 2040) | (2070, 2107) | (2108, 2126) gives -0.05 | 47.6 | 52.9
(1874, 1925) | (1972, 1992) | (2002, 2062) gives 0.00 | 45.3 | 51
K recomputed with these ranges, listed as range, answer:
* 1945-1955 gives 50.31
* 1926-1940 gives 49.68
